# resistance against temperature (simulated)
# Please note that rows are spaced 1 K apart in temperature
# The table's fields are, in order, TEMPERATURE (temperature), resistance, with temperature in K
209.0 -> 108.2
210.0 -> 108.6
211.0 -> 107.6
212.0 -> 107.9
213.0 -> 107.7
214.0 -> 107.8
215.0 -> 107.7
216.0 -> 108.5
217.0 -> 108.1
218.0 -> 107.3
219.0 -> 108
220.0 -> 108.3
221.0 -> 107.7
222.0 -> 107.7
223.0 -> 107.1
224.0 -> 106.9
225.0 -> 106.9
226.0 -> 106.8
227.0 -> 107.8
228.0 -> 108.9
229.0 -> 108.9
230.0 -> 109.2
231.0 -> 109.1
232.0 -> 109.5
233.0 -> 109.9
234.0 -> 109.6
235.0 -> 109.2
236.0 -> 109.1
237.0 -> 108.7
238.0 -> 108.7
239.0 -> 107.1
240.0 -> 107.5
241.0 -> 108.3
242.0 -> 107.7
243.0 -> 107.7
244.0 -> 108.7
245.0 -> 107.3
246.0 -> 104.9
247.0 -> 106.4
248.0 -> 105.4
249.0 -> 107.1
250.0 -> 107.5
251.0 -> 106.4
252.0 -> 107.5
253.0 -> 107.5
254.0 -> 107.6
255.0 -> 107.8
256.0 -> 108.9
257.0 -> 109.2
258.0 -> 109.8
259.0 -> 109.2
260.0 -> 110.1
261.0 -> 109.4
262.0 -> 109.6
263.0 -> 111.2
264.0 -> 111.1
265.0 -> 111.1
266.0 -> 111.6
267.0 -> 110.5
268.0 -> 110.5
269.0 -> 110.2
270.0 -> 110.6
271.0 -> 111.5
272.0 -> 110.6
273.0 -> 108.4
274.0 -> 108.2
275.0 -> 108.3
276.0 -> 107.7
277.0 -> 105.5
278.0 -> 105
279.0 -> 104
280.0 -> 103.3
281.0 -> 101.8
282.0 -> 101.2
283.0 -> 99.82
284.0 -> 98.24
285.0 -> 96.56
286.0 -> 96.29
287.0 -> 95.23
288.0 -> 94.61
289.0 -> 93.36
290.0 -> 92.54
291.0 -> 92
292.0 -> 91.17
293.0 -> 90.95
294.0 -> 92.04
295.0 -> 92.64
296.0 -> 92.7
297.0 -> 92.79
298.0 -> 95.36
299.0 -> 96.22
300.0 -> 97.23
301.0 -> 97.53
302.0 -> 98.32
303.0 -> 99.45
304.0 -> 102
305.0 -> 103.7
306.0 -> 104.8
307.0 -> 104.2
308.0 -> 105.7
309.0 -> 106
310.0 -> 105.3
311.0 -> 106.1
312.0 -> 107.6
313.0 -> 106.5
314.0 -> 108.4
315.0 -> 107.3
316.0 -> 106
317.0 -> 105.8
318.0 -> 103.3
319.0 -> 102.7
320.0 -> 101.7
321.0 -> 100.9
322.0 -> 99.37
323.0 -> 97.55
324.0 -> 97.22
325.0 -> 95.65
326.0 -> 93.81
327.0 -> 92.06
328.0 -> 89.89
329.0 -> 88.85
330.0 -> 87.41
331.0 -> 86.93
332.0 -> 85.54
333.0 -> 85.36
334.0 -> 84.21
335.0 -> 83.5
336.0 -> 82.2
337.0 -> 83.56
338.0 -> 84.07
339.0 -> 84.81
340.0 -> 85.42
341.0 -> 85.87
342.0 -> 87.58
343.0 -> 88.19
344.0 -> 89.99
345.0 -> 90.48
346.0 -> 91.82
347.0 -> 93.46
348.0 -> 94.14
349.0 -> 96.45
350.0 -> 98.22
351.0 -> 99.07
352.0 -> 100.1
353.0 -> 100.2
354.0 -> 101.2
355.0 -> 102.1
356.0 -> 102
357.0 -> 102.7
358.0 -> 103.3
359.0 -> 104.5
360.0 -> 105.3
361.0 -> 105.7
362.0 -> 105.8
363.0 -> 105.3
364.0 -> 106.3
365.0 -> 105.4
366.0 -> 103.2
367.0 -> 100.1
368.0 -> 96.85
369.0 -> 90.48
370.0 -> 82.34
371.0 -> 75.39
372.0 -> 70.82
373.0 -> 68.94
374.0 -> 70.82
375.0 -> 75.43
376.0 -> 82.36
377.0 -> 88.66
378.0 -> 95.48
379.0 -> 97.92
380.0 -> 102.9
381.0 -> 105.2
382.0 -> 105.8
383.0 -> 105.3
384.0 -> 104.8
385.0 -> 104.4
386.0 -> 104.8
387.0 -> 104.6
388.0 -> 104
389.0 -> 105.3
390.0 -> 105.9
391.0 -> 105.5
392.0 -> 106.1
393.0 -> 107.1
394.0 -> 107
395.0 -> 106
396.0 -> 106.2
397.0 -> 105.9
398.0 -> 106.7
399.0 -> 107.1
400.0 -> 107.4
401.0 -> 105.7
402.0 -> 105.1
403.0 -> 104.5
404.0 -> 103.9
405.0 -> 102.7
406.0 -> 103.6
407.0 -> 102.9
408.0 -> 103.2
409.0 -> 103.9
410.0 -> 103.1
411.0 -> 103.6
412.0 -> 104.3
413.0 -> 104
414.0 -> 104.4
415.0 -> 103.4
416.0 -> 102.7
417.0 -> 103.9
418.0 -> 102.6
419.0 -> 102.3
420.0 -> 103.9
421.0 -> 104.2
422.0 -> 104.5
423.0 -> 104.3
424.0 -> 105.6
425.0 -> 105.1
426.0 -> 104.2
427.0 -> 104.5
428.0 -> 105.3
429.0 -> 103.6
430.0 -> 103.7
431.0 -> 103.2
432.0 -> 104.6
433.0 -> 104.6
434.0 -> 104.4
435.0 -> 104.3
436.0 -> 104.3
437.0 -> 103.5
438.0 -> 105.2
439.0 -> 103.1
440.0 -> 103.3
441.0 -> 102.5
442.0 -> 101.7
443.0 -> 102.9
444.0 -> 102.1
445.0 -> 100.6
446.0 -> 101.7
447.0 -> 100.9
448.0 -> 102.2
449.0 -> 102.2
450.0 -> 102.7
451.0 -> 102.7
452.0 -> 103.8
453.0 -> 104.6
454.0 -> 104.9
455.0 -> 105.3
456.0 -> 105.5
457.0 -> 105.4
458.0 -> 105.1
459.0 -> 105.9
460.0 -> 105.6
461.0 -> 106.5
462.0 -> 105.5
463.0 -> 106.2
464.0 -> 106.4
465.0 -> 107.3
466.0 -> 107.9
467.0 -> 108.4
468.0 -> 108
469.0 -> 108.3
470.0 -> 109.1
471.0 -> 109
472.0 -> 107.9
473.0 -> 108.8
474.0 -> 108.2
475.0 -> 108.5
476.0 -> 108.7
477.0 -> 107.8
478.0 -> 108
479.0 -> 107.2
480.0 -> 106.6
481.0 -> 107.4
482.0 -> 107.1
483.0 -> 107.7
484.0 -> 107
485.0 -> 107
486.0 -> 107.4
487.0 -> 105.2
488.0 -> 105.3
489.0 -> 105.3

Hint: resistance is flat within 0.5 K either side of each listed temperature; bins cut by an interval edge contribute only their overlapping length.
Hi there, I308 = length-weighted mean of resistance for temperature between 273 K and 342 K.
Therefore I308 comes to 97.1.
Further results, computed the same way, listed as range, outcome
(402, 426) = 104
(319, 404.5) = 96.4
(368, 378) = 80.1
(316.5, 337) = 93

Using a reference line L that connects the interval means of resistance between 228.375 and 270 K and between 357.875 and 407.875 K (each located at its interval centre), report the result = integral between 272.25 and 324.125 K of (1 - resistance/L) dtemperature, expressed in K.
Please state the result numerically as 2.34 K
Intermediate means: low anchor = 109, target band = 101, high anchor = 99.7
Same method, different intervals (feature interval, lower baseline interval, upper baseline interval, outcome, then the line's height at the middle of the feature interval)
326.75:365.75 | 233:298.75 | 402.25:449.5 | 3.7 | 104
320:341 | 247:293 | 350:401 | 2.5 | 102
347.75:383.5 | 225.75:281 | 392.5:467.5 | 3.3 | 106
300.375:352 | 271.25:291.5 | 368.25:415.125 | 2.4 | 101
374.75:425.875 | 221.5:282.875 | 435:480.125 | 1.4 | 106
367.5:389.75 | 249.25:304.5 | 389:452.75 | 2.3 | 104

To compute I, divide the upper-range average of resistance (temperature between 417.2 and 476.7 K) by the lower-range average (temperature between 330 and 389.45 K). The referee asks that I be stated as 1.11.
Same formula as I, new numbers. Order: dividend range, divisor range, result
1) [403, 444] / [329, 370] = 1.10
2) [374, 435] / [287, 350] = 1.08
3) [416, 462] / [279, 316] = 1.05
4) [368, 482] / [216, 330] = 0.99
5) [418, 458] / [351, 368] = 1.01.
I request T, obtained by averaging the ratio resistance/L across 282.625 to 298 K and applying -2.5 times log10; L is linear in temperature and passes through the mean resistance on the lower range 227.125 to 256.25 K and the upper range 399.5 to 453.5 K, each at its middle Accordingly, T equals 0.14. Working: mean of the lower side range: 108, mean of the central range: 94.1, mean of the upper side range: 104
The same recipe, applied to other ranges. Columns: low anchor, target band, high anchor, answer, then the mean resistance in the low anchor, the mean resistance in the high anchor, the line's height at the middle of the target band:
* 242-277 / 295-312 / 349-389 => 0.039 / 109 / 97.2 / 104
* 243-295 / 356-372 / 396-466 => 0.061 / 105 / 104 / 104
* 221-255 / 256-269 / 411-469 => -0.028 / 108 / 104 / 107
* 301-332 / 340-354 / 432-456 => 0.083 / 100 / 103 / 101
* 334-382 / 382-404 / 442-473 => -0.089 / 93.1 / 105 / 97.4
